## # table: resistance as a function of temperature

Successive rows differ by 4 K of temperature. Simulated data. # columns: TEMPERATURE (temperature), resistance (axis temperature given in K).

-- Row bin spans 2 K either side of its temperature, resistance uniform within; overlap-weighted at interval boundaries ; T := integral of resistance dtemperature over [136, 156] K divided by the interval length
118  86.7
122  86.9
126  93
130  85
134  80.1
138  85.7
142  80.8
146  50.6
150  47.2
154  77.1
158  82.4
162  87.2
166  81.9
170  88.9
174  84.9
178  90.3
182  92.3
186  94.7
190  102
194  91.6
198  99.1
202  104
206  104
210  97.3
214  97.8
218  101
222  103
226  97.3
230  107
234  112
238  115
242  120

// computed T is 68.3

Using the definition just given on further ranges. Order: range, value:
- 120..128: 90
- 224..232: 102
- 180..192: 96.3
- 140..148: 65.7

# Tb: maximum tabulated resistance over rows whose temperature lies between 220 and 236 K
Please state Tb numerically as 112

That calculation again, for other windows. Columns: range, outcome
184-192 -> 102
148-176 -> 88.9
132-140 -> 85.7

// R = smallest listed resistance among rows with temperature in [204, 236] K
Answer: 97.3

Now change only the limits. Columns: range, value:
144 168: 47.2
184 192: 94.7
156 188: 81.9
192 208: 91.6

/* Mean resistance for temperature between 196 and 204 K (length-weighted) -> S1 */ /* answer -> 102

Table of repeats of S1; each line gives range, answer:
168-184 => 89.1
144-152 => 48.9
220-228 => 100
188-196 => 96.8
